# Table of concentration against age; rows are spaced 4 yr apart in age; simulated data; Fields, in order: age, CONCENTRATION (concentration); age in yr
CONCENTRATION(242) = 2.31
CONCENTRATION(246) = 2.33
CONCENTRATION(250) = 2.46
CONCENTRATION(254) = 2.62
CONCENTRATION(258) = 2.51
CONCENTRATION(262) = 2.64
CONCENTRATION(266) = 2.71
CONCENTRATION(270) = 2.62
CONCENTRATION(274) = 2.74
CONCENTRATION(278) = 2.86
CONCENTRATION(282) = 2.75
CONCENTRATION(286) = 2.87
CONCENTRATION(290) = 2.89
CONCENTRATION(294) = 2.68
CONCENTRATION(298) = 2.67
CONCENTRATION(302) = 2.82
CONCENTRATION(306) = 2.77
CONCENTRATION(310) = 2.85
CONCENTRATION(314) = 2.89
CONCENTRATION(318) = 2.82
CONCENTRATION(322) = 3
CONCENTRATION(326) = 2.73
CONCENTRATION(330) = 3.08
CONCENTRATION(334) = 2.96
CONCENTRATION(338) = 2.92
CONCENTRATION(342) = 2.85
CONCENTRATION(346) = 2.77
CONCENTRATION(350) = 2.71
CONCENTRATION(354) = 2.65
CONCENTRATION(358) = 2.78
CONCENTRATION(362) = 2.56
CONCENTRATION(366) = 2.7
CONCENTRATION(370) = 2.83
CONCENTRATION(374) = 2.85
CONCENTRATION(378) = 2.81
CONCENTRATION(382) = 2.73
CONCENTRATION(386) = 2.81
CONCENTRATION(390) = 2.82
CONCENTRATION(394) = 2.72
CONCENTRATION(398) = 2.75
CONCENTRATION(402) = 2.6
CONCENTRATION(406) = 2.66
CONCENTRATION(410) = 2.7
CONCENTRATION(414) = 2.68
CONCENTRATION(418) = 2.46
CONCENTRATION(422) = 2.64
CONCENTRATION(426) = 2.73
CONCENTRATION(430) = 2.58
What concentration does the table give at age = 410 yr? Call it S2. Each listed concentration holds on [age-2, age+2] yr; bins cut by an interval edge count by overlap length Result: 2.7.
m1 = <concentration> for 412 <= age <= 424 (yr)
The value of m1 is 2.59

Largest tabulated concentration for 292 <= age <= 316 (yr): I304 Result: 2.89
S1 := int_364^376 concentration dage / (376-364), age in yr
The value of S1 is 2.79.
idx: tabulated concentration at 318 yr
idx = 2.82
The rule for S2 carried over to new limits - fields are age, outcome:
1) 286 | 2.87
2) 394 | 2.72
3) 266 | 2.71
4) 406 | 2.66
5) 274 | 2.74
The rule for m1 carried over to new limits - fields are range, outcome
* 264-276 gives 2.69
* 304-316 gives 2.84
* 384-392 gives 2.81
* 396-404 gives 2.67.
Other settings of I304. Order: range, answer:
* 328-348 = 3.08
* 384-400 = 2.82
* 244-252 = 2.46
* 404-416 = 2.7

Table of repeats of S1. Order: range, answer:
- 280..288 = 2.81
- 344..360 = 2.73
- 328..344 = 2.95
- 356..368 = 2.68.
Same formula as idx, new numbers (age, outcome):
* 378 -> 2.81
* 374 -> 2.85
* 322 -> 3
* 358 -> 2.78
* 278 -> 2.86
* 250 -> 2.46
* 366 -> 2.7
